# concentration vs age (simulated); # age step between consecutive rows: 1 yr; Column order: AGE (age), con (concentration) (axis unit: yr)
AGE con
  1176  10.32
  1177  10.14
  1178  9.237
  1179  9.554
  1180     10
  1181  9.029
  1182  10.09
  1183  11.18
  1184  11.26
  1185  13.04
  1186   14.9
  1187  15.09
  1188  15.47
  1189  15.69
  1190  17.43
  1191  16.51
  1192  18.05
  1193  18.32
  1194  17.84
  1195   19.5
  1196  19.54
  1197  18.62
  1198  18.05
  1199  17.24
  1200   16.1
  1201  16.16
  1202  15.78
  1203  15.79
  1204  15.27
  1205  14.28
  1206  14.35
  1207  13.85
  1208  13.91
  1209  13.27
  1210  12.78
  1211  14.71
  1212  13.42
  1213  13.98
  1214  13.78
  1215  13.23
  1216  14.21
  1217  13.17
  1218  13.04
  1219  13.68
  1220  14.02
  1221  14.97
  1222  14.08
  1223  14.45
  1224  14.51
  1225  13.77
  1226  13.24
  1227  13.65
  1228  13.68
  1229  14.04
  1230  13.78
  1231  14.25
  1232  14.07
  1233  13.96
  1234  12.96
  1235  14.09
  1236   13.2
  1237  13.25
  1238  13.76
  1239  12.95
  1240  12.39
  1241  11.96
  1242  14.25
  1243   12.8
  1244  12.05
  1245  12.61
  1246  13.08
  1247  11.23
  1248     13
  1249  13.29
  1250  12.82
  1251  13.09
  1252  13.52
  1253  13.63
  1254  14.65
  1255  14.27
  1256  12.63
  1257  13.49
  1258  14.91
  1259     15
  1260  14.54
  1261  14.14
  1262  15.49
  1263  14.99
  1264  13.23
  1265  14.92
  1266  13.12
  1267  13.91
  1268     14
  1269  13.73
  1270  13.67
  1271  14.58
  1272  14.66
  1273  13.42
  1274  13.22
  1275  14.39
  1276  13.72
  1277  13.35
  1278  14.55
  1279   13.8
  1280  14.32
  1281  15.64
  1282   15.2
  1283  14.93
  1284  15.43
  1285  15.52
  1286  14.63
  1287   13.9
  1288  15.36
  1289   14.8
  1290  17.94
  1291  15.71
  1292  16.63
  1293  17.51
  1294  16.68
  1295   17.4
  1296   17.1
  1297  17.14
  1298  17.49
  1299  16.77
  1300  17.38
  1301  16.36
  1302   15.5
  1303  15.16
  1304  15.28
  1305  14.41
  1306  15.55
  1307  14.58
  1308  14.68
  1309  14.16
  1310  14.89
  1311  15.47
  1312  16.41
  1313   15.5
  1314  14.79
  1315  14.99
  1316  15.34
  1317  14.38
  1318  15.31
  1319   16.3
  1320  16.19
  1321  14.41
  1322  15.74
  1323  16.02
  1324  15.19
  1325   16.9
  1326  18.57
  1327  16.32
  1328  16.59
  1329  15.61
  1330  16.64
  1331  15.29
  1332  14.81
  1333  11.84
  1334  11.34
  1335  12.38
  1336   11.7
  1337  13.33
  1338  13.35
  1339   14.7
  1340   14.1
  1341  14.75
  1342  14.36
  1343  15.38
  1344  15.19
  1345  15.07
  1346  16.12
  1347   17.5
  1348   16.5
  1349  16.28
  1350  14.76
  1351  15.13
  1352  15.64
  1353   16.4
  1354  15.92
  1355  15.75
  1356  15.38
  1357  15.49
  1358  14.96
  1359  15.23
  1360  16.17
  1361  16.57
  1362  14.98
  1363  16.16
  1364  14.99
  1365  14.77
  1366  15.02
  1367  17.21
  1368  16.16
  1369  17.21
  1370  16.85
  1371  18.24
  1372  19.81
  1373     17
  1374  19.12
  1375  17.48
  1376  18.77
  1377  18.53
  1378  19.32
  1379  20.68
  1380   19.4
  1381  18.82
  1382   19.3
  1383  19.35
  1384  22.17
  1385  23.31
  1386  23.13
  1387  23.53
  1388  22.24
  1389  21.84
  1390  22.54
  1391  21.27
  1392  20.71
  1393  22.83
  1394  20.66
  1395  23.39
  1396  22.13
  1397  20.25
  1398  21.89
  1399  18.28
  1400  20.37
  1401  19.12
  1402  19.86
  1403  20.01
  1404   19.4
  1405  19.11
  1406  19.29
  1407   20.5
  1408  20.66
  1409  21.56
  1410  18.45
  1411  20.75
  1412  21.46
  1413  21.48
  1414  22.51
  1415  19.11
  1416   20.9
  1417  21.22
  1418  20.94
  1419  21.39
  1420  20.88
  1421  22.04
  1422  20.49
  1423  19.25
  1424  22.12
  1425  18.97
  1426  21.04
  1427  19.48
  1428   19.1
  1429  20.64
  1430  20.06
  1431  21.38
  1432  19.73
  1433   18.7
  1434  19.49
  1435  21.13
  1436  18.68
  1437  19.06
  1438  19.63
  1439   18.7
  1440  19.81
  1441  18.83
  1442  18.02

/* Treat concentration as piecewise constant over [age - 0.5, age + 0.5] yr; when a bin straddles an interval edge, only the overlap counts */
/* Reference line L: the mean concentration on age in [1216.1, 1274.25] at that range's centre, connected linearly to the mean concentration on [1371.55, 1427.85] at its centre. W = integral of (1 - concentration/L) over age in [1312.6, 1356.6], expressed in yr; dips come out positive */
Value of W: 6.1 yr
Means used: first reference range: 13.7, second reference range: 20.5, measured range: 15.2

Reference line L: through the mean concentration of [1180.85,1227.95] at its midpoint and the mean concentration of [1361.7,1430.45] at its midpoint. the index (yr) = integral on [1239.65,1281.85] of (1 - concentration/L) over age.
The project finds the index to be 6.7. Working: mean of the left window 14.8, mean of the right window 19.9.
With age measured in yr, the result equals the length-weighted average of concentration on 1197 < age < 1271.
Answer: 14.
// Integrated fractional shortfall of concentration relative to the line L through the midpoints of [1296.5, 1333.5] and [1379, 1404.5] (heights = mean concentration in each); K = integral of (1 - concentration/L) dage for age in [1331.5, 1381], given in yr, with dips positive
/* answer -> 7.1 yr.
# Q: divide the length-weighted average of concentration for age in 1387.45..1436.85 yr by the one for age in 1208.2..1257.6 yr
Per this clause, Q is 1.5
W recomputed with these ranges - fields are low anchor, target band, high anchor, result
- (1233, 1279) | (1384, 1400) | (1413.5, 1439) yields -2.45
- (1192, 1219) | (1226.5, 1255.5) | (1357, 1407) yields 5.09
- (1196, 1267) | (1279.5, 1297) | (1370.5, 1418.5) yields 0.48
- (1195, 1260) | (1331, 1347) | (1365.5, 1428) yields 3.58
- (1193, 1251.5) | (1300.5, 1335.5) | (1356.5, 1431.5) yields 4.08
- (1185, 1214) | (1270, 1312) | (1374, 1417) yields 6.36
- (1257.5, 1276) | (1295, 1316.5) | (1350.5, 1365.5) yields -1.34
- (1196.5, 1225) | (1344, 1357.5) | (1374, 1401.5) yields 2.54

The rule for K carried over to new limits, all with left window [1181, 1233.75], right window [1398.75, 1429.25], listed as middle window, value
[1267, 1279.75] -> 2.0 yr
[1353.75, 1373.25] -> 2.9 yr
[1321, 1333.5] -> 1.6 yr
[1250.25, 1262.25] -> 1.5 yr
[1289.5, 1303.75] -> 0.3 yr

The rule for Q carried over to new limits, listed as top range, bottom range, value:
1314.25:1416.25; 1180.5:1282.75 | 1.24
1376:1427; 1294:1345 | 1.36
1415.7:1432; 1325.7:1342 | 1.43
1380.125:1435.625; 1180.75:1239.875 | 1.42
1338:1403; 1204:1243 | 1.32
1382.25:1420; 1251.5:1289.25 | 1.47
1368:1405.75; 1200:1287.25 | 1.45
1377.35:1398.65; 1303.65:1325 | 1.40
